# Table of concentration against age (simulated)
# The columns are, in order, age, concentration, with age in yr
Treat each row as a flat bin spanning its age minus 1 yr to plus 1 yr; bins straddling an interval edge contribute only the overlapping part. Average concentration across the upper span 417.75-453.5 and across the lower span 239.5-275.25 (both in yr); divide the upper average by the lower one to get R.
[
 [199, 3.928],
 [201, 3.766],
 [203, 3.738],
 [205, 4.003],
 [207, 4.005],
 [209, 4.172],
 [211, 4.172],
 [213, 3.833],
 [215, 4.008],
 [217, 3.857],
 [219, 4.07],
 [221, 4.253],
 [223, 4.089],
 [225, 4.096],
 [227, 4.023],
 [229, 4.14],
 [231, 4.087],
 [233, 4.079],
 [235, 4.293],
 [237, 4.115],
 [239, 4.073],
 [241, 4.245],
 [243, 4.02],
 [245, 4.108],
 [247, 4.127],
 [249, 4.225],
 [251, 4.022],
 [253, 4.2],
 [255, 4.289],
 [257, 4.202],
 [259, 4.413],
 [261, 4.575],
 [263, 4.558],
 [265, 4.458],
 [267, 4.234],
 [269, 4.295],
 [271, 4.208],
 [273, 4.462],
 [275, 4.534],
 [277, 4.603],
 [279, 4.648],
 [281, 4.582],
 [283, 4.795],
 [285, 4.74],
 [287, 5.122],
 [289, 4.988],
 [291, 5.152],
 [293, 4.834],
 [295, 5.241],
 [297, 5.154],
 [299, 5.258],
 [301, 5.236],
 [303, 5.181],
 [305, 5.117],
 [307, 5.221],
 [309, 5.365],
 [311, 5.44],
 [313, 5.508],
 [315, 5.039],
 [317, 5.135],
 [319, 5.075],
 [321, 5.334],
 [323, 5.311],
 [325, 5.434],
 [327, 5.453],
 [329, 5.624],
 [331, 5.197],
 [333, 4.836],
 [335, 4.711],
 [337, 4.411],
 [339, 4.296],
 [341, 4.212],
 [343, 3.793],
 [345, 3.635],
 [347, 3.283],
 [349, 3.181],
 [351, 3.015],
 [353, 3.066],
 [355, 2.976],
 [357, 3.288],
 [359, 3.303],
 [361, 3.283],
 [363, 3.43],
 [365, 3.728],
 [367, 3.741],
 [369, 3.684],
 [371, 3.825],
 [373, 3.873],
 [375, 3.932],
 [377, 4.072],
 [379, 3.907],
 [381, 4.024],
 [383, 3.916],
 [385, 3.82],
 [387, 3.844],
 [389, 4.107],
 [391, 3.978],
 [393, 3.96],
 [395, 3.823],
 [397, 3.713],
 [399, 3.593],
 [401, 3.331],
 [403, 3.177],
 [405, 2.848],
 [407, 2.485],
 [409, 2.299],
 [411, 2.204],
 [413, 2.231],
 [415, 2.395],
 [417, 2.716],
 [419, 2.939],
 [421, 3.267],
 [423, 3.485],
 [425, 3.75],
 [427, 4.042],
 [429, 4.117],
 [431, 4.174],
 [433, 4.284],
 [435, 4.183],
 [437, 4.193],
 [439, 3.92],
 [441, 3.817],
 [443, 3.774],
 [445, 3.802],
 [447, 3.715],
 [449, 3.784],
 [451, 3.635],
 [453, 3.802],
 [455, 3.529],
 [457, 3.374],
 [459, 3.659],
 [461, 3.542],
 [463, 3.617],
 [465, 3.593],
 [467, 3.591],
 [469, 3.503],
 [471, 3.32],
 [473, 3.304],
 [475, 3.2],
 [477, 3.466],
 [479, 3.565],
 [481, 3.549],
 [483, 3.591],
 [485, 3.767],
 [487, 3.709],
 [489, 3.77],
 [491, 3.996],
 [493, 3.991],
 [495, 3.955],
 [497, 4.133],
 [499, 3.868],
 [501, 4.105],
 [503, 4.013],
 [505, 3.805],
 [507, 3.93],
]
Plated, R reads 0.89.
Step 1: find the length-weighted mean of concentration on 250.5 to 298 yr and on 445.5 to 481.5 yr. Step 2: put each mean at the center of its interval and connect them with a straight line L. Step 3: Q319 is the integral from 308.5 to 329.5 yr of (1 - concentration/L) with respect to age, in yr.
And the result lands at -4.7 yr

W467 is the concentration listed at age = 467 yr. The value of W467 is 3.591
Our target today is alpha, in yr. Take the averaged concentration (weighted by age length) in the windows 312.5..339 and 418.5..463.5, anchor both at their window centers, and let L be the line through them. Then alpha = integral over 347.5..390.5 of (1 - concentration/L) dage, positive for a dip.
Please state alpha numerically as 9.12 yr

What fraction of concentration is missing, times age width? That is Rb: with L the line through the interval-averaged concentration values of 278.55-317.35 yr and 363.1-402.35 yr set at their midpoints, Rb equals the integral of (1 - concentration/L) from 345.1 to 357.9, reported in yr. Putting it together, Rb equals 3.35 yr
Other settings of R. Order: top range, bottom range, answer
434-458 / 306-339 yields 0.73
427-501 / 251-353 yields 0.80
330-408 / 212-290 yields 0.87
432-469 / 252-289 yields 0.83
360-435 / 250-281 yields 0.80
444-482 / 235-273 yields 0.84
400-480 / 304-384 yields 0.80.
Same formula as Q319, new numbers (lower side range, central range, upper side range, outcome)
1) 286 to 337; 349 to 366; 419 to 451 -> 5.2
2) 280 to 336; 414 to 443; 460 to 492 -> 2.4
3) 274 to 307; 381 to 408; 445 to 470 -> 3.5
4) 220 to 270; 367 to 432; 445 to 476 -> 4.4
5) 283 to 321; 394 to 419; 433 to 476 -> 7.5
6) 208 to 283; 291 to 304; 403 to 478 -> -3.6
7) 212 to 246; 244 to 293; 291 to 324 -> 1.8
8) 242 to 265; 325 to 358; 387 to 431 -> -3.4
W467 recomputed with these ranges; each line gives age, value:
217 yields 3.857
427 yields 4.042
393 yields 3.96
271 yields 4.208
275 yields 4.534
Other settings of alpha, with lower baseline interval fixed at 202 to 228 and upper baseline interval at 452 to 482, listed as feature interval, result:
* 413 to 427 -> 2.0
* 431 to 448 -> -2.0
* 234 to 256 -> -1.1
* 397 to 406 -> 0.9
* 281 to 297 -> -4.5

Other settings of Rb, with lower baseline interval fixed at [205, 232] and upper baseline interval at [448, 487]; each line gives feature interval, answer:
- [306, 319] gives -4.7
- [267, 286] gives -2.8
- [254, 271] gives -1.7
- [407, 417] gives 3.6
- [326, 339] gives -3.9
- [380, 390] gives -0.6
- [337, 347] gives -0.4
